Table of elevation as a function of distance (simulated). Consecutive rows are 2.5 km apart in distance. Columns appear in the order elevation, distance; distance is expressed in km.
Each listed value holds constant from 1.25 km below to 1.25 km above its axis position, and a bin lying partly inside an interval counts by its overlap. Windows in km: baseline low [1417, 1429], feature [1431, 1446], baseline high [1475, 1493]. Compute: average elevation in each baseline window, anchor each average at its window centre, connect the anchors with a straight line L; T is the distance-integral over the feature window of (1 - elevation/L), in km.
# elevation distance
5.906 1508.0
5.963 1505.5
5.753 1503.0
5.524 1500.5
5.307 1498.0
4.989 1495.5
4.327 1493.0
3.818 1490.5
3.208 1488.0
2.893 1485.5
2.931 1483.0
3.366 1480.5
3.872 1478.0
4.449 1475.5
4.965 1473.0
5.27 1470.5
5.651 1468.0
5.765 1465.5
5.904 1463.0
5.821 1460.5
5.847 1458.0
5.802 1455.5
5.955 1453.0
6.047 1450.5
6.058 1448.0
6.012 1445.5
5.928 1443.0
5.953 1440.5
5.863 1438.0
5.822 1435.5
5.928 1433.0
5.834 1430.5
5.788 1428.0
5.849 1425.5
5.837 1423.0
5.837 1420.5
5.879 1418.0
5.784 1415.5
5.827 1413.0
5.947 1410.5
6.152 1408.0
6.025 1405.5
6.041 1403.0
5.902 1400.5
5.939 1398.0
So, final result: -1.9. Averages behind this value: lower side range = 5.84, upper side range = 3.52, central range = 5.91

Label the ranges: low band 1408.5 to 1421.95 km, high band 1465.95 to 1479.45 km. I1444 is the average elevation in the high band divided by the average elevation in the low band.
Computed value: 0.83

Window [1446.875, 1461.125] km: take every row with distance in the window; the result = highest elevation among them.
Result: 6.058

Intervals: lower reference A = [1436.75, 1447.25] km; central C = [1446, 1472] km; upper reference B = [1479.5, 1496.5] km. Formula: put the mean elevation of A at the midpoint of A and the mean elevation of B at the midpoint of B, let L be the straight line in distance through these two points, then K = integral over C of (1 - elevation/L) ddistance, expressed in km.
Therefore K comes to -3.8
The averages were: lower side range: 5.94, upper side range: 3.63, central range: 5.81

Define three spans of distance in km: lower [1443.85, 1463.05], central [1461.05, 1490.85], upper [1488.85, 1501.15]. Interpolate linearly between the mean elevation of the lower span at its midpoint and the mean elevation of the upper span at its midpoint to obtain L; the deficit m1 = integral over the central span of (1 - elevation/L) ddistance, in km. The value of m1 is 5.18 km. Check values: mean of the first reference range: 5.93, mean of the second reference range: 4.71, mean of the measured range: 4.39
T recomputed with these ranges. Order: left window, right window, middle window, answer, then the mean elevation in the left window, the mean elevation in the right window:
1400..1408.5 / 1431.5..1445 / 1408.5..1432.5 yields 0.5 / 6.03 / 5.9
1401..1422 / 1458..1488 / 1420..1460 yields -4.4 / 5.93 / 4.62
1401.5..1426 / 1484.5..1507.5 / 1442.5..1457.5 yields -1.6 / 5.92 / 4.7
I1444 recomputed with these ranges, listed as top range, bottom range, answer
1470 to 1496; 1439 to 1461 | 0.66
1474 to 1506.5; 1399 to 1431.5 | 0.73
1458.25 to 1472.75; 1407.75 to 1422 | 0.96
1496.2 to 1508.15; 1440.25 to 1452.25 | 0.94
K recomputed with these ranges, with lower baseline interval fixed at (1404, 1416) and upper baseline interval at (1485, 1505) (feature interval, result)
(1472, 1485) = 2.8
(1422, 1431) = -0.2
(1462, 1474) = -1.2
